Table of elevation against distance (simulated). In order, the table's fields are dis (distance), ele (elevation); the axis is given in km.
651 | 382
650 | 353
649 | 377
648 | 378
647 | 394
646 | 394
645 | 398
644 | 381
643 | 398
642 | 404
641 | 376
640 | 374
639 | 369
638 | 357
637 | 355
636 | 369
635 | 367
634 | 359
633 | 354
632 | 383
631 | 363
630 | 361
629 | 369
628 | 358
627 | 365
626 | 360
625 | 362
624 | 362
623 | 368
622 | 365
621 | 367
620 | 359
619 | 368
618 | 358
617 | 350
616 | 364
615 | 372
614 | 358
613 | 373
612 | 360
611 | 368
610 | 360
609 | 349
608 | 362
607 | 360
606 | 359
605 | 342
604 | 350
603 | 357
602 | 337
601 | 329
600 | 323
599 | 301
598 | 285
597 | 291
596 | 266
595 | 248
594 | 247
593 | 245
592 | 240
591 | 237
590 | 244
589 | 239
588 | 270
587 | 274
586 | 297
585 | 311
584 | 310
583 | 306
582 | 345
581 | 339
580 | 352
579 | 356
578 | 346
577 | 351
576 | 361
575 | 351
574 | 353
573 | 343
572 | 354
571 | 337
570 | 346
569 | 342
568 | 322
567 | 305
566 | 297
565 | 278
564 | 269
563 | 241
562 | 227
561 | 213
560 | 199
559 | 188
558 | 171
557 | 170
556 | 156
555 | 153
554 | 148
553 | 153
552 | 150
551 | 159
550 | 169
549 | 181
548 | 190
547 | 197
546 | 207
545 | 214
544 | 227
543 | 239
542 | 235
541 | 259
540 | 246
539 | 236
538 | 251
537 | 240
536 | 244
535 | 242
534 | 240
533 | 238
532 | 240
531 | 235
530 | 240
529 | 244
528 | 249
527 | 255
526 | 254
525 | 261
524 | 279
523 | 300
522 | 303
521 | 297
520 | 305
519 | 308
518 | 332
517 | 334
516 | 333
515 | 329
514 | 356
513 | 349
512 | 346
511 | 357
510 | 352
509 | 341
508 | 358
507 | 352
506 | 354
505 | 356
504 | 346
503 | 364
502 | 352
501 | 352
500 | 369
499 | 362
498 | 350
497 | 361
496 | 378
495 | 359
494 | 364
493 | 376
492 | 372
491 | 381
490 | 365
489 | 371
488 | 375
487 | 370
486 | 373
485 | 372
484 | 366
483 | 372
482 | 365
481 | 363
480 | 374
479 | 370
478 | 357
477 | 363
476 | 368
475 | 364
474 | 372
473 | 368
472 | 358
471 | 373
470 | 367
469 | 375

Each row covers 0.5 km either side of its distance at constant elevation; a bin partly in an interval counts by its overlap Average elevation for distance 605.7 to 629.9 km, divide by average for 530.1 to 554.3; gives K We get 1.68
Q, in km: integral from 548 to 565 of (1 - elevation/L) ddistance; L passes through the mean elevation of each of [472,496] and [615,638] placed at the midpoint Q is 8.30 km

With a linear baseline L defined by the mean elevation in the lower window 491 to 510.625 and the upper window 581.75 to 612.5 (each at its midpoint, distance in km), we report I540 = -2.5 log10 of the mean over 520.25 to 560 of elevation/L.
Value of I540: 0.46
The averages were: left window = 359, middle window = 222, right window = 307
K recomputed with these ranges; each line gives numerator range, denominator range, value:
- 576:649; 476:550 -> 1.10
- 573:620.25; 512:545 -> 1.19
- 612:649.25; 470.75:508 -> 1.01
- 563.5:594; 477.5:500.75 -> 0.84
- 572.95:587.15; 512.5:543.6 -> 1.22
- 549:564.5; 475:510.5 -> 0.51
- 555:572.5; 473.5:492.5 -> 0.70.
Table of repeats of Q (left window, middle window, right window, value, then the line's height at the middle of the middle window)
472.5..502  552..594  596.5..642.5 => 10.0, 360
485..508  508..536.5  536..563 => -0.7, 285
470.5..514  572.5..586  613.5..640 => 0.9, 363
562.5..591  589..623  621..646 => 1.8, 343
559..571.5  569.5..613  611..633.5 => -0.5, 317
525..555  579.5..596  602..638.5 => 1.2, 304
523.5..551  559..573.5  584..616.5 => -0.9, 270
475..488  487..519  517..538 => -3.6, 321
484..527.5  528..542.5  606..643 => 4.4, 348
